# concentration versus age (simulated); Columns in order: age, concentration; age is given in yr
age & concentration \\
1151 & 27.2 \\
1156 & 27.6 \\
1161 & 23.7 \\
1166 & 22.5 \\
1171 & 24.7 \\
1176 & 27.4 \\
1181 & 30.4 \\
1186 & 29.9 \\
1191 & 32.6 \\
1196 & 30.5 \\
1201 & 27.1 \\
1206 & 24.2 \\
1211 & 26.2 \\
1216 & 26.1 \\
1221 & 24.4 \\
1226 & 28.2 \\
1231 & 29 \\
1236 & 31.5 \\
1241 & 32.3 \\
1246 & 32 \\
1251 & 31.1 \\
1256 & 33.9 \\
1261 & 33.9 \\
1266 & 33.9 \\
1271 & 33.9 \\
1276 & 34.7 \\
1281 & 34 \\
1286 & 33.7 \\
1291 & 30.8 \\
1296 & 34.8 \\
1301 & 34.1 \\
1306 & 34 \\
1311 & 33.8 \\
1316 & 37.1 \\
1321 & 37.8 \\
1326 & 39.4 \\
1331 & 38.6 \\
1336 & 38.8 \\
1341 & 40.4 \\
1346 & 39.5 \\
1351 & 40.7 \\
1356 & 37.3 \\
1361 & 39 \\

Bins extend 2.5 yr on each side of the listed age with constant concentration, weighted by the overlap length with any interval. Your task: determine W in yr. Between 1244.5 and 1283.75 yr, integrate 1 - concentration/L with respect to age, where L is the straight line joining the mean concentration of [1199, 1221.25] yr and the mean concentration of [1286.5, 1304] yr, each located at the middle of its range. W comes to -3.80 yr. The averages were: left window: 25.7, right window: 33.3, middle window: 33.5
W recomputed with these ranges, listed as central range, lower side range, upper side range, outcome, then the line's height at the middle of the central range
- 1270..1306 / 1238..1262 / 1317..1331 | 1.8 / 35.6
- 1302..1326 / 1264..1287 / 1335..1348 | 0.9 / 37.3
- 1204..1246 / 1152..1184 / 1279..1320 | 2.3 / 29.6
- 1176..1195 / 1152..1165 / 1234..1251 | -2.0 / 27.5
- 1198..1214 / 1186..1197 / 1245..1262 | 2.9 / 31.6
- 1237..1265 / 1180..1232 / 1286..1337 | -1.2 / 31.3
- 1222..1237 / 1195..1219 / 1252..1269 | 0.4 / 29.5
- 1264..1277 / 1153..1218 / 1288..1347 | -0.4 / 33.2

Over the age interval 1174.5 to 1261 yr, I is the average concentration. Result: 29.4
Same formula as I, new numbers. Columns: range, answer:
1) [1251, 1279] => 33.8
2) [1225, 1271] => 32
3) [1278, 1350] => 36.3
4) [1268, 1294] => 33.5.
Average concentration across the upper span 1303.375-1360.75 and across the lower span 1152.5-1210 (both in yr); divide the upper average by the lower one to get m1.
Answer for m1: 1.39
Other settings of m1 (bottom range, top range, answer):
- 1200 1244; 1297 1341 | 1.33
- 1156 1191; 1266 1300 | 1.25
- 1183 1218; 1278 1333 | 1.25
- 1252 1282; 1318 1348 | 1.15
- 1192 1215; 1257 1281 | 1.25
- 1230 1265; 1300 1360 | 1.17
